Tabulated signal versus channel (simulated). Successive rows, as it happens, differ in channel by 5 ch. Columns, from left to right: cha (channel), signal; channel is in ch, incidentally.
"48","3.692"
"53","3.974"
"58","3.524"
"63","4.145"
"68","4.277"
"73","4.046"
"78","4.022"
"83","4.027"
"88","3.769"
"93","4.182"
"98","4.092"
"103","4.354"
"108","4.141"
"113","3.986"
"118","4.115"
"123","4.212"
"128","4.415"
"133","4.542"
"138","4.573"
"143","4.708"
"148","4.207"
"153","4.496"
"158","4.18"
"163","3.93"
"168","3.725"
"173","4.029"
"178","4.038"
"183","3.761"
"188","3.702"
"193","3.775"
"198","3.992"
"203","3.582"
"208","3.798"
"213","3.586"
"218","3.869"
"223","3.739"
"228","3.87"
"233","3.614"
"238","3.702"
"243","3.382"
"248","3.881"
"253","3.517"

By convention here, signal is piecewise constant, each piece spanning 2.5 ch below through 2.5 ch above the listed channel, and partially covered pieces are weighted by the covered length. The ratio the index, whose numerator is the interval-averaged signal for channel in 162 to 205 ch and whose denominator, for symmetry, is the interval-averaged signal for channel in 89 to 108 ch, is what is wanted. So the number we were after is 0.9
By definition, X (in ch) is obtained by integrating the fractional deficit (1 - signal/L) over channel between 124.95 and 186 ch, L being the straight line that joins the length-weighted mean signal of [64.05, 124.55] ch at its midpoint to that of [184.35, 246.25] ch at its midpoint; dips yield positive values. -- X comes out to -4.7 ch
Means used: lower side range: 4.1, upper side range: 3.72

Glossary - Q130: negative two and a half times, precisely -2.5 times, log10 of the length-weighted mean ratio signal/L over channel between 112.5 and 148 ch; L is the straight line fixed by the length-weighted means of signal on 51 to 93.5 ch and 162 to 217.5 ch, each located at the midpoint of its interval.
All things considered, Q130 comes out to -0.125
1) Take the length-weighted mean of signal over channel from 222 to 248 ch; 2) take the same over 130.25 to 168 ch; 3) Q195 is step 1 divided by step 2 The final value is 0.85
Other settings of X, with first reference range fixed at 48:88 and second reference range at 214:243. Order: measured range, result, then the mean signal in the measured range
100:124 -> -1.59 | 4.16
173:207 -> -0.42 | 3.82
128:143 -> -2.70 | 4.56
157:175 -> -0.62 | 3.95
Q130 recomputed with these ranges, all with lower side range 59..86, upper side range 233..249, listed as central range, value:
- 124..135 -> -0.14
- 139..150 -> -0.16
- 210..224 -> -0.01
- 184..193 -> 0.01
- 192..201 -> -0.04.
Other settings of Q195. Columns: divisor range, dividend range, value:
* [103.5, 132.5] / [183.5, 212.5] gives 0.89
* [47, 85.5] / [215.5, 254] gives 0.93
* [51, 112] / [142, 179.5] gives 1.02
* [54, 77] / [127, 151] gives 1.12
